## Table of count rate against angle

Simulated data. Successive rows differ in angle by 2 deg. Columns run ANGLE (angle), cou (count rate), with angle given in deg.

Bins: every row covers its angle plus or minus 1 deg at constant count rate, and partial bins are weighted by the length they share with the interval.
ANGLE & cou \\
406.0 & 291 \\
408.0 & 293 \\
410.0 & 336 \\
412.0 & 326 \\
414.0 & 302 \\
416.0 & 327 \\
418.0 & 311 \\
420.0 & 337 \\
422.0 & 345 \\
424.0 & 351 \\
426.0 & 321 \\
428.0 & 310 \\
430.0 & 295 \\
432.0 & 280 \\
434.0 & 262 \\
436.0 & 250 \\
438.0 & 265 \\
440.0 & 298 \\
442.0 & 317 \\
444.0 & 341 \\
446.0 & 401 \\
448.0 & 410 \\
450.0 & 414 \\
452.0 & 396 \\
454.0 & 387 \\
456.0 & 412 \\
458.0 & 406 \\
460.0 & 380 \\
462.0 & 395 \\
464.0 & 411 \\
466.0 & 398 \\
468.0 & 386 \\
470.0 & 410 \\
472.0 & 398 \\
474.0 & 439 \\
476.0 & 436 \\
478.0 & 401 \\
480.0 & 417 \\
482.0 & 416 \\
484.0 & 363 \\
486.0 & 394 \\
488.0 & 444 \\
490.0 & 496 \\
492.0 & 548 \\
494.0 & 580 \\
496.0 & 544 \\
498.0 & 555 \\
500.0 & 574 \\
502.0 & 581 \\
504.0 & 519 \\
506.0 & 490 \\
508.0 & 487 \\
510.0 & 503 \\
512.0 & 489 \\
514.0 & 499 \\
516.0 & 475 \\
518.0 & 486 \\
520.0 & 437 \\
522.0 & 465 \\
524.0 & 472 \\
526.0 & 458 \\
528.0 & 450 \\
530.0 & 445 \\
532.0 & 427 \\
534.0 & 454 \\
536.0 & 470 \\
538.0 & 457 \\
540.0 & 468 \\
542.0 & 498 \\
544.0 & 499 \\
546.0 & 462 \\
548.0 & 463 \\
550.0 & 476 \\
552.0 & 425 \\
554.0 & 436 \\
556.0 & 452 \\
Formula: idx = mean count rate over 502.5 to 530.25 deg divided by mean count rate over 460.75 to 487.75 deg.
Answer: 1.2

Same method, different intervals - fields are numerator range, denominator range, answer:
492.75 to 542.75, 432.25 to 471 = 1.35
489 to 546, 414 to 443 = 1.62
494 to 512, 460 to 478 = 1.31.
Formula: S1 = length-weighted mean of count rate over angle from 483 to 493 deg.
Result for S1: 449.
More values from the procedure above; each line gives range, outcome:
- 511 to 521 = 477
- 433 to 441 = 269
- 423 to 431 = 319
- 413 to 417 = 314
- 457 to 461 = 393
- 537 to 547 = 477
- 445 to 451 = 408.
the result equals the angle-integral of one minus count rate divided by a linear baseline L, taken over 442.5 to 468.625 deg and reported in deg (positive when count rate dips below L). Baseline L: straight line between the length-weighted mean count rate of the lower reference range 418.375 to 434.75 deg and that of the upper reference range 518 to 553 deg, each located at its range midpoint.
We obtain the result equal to -3.1 deg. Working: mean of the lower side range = 313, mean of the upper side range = 461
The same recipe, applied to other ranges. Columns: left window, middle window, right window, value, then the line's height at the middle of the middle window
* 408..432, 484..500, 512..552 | -3.4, 414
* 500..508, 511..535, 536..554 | 1.8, 501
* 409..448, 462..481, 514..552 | -1.6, 378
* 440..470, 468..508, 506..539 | -4.1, 427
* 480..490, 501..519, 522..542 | -2.7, 438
